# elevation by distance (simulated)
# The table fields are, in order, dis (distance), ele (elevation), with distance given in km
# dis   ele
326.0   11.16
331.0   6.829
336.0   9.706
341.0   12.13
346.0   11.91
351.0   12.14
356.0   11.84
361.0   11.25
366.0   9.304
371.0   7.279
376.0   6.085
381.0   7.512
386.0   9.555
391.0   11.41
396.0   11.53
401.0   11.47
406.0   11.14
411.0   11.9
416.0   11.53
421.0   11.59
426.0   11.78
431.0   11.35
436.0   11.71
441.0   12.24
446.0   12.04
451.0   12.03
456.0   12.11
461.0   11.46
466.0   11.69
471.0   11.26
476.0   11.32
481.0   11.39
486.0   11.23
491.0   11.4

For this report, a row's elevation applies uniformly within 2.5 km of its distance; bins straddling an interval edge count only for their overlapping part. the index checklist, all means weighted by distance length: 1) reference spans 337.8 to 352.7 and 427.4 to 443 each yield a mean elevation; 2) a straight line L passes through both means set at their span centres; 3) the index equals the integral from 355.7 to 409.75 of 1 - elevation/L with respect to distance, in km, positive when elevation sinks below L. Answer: 9.3 km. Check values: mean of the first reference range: 11.9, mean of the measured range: 9.82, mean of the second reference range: 11.8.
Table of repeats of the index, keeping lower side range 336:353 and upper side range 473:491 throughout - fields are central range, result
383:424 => 1.1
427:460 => -1.3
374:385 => 4.2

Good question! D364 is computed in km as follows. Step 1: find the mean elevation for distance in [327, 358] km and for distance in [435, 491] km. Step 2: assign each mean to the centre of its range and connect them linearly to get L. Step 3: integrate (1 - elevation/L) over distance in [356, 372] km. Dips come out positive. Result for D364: 1.5 km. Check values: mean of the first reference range 10.8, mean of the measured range 9.87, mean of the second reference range 11.7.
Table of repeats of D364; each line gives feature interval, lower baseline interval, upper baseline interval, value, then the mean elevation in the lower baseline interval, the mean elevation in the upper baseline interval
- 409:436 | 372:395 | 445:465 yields -3.1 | 8.74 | 11.9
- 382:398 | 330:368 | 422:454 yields 1.1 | 10.8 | 11.8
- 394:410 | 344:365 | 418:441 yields 0.3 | 11.6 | 11.7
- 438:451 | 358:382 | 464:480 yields -1.8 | 8.41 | 11.4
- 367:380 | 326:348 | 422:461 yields 4.5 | 10.2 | 11.9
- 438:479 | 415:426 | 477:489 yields -1.2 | 11.6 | 11.3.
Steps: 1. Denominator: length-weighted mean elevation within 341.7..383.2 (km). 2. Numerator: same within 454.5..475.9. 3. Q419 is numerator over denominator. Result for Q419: 1.2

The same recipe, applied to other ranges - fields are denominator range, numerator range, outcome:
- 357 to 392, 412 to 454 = 1.32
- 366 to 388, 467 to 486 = 1.46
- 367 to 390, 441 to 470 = 1.49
